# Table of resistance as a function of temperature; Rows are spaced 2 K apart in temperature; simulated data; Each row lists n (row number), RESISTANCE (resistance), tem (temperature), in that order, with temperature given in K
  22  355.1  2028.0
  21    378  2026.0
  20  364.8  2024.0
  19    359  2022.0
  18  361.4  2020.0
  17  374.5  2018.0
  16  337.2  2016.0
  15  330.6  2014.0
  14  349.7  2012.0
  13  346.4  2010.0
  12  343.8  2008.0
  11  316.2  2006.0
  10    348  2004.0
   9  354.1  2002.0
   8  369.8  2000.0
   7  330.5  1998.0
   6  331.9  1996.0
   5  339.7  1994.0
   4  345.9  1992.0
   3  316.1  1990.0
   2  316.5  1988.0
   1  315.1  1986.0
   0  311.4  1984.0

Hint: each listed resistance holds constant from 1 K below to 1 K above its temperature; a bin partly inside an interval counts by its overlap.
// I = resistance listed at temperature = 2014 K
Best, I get 330.6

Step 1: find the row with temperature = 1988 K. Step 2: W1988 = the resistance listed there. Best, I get 316.5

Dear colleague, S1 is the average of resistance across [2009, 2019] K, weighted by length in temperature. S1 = 348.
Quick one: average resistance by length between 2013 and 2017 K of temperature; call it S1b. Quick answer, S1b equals 334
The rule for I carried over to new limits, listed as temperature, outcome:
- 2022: 359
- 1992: 345.9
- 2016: 337.2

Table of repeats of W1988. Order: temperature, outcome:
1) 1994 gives 339.7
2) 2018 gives 374.5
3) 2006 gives 316.2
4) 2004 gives 348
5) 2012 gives 349.7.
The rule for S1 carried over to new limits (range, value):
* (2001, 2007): 339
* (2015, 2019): 356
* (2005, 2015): 337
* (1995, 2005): 347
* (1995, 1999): 331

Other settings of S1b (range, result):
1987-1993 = 326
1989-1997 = 333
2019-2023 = 360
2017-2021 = 368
